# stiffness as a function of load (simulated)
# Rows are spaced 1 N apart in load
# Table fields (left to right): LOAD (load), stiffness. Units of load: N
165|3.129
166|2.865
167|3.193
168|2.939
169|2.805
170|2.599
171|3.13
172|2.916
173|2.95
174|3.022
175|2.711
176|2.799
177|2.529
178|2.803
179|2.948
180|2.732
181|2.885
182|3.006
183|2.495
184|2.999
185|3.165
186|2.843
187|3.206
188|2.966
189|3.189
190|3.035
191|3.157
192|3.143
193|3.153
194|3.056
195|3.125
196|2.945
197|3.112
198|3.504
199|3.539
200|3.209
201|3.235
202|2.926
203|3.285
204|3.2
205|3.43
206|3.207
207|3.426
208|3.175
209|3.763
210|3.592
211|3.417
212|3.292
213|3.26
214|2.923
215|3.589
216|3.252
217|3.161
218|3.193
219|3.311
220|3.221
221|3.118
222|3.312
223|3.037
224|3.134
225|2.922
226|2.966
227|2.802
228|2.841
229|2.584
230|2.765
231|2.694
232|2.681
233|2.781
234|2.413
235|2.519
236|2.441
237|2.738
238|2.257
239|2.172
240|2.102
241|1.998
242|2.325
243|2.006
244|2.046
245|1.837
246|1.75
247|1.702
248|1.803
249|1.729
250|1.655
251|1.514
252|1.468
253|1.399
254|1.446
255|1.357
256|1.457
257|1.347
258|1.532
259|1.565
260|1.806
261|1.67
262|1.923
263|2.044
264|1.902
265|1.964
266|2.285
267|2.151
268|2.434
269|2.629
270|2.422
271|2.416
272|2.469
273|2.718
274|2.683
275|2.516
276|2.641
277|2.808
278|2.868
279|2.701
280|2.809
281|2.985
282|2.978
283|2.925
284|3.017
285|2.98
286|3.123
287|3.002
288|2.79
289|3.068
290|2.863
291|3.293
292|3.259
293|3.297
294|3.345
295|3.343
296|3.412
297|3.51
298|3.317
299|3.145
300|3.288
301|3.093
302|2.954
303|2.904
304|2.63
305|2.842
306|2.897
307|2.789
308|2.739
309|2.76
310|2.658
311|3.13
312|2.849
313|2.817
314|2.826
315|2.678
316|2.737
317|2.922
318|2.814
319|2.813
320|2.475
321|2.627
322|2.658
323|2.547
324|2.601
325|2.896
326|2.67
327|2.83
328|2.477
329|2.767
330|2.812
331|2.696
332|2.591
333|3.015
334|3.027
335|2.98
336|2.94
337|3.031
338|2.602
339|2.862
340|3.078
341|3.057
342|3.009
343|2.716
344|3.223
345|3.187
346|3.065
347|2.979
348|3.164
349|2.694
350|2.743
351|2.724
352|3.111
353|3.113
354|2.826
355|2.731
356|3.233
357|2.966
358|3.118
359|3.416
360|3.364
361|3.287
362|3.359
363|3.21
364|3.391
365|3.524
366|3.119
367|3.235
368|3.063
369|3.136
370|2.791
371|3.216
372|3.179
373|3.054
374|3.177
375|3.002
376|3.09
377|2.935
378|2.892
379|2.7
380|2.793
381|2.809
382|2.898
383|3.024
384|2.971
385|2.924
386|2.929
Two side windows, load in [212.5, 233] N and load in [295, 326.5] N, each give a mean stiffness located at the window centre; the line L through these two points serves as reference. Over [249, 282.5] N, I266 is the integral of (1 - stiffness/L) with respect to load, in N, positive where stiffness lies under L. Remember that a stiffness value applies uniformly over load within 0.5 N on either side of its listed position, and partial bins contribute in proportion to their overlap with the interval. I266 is 9.31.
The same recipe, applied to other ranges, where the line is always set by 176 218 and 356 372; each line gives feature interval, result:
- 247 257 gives 5.1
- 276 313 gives 2.1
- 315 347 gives 3.7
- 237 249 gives 4.3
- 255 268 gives 5.6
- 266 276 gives 2.2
